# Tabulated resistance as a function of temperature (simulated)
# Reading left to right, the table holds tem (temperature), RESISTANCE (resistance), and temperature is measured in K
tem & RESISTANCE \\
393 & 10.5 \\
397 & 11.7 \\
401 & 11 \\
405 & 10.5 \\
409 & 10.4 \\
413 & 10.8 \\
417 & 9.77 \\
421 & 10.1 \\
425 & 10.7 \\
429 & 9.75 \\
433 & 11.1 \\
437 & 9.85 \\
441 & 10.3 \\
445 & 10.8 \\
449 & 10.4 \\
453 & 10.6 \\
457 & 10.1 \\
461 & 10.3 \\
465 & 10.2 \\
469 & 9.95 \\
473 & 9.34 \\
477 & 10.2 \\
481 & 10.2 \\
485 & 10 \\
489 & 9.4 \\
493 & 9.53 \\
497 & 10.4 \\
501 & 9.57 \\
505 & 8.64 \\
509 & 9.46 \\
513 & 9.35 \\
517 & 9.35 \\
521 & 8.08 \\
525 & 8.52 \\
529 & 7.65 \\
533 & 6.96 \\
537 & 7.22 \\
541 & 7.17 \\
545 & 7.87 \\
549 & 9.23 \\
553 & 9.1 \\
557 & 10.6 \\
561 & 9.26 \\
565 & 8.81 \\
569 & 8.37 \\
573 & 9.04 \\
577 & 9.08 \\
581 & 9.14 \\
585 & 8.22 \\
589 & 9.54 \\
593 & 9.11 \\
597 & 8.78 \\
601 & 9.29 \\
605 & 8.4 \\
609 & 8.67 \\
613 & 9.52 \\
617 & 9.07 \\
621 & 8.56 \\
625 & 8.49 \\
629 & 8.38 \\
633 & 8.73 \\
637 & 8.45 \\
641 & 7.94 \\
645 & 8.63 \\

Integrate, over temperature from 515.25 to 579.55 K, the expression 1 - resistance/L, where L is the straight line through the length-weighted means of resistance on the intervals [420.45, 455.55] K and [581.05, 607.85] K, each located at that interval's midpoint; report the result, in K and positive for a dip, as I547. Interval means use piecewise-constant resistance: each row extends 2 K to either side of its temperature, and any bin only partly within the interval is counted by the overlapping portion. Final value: 5.65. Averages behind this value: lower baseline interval 10.4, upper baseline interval 8.9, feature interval 8.52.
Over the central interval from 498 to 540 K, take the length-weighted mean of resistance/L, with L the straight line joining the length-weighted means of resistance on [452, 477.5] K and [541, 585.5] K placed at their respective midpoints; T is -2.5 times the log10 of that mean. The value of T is 0.116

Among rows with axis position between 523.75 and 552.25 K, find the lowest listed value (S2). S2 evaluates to 6.96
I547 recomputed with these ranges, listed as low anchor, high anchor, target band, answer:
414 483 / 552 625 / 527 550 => 4.45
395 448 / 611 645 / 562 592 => 0.65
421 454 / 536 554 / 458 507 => -1.91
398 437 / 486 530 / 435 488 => -1.85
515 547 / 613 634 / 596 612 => -0.54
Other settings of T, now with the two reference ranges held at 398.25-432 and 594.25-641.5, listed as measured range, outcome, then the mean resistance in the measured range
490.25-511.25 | 0.02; 9.51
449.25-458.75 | -0.03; 10.4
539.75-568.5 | 0.04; 8.88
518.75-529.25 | 0.16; 8.19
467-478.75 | 0.01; 9.82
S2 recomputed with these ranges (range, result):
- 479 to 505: 8.64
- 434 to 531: 7.65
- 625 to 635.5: 8.38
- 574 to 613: 8.22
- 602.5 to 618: 8.4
